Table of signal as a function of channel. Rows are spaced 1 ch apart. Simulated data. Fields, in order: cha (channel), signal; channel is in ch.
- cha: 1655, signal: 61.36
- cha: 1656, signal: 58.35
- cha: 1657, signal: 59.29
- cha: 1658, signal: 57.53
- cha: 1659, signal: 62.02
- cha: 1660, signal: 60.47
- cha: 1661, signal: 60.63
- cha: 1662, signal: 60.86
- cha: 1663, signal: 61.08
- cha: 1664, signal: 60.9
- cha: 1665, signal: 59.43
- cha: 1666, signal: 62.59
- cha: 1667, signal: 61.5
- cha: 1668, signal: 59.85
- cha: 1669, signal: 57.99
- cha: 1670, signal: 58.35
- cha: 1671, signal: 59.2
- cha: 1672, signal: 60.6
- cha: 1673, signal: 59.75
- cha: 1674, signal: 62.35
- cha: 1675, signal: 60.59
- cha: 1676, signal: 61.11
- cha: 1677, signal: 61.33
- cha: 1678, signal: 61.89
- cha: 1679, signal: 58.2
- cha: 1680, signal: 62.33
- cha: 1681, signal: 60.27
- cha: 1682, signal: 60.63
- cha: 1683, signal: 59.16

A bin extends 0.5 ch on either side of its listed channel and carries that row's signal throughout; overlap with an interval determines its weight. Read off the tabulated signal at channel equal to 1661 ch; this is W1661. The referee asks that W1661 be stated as 60.63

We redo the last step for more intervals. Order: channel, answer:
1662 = 60.86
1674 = 62.35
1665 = 59.43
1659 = 62.02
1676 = 61.11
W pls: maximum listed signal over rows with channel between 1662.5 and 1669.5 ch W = 62.59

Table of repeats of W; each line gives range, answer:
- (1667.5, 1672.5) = 60.6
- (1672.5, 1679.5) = 62.35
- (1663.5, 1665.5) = 60.9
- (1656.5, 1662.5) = 62.02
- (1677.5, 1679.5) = 61.89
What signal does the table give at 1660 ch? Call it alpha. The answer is 60.47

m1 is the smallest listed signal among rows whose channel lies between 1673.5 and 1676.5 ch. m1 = 60.59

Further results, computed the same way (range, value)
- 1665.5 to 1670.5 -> 57.99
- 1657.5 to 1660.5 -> 57.53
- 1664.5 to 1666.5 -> 59.43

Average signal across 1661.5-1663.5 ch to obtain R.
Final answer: 61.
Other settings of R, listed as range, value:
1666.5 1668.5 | 60.7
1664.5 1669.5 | 60.3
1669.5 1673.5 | 59.5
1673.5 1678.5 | 61.5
